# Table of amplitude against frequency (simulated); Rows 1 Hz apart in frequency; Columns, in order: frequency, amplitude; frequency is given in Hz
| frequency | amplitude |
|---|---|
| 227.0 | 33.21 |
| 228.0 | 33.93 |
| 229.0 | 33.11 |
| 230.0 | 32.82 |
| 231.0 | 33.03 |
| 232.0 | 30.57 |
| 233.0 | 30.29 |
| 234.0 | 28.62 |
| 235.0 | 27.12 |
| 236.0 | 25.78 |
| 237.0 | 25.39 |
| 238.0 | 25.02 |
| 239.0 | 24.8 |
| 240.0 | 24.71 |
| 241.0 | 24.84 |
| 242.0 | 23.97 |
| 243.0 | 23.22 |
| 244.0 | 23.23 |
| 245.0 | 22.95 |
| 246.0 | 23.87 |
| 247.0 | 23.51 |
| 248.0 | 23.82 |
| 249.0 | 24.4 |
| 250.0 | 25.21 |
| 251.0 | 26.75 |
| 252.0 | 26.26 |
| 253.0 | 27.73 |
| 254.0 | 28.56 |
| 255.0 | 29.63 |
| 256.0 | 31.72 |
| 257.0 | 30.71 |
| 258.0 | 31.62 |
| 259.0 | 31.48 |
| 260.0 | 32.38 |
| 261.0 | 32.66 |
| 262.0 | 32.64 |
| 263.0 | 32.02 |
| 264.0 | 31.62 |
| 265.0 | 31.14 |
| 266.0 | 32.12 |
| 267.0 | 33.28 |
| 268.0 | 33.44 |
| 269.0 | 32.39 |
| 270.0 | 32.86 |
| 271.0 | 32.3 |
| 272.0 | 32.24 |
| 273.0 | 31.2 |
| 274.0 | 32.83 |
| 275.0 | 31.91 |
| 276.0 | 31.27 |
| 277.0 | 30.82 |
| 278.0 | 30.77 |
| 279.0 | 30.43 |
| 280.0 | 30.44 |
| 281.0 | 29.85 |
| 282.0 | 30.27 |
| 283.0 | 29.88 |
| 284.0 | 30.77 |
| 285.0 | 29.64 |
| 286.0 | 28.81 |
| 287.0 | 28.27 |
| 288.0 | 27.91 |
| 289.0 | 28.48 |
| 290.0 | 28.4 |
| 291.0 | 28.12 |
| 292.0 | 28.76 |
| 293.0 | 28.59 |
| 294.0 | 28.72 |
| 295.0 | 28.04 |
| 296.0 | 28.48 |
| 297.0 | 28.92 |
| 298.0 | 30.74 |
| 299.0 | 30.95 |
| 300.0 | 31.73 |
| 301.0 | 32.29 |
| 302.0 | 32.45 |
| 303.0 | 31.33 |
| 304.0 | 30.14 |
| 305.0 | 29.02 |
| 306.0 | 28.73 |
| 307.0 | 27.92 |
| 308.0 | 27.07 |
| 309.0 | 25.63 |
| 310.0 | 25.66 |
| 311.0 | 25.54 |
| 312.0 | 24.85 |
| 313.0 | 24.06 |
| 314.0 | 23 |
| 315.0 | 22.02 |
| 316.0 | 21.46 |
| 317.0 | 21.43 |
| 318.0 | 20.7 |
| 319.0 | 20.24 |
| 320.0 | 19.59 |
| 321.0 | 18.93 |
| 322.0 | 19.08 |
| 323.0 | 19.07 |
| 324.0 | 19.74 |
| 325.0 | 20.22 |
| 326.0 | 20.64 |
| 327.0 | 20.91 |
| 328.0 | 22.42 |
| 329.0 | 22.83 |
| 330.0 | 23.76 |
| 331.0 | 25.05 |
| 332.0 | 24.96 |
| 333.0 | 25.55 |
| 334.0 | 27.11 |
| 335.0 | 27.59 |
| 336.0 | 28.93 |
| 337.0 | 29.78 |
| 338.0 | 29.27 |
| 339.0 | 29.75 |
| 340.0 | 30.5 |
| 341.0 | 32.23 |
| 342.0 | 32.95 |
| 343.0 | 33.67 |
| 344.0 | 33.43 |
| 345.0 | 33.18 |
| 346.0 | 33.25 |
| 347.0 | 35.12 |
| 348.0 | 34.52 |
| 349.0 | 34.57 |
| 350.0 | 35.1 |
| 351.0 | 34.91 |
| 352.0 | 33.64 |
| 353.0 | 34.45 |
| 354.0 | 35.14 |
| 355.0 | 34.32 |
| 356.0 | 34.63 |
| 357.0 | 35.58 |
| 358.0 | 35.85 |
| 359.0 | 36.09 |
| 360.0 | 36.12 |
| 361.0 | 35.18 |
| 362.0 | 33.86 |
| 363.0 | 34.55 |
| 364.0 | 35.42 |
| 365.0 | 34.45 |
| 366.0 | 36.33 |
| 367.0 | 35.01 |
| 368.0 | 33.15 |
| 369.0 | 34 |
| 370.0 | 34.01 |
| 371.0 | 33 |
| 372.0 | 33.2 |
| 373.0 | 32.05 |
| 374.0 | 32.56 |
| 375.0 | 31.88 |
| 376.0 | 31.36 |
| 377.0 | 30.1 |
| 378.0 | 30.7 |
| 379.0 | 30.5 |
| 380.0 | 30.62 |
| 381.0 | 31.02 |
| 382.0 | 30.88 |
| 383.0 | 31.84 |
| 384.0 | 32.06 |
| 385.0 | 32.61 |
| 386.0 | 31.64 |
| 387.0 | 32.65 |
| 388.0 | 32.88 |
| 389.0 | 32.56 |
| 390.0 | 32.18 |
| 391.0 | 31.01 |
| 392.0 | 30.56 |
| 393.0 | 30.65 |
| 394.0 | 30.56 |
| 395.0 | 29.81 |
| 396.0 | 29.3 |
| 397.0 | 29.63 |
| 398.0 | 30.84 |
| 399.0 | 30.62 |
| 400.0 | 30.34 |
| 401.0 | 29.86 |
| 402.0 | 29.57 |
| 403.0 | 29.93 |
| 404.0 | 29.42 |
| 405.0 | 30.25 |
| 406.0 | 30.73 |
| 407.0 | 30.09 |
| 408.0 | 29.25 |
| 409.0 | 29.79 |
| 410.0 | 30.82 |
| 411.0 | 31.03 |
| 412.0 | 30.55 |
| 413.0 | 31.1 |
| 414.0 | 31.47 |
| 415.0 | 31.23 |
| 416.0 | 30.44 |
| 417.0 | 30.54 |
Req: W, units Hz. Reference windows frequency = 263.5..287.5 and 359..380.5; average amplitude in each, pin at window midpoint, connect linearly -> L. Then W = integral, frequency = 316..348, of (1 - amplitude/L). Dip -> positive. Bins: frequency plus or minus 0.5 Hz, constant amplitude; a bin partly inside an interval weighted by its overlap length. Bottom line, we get 6.46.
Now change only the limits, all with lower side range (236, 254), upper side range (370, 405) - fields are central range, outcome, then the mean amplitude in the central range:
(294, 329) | 3.3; 25.1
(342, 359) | -2.8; 34.5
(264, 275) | -2.7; 32.3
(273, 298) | -2.9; 29.7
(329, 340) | 0.6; 27.1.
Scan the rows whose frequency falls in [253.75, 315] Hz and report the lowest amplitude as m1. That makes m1 22.02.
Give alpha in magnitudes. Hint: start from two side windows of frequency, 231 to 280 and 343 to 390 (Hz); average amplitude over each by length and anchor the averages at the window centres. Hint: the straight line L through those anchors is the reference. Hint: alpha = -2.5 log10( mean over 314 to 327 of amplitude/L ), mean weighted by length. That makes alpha 0.48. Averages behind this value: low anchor 28.9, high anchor 33.5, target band 20.4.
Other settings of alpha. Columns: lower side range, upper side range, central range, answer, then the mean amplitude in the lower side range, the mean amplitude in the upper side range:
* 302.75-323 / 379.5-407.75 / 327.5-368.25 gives -0.18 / 24.1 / 30.8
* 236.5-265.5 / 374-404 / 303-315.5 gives 0.10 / 27.4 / 31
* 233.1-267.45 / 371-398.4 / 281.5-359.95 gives 0.05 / 27.8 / 31.4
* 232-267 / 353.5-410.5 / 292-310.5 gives 0.01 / 27.8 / 32.2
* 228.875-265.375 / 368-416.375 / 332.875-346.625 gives -0.02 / 28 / 31.1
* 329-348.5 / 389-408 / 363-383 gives -0.09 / 29.8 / 30.3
